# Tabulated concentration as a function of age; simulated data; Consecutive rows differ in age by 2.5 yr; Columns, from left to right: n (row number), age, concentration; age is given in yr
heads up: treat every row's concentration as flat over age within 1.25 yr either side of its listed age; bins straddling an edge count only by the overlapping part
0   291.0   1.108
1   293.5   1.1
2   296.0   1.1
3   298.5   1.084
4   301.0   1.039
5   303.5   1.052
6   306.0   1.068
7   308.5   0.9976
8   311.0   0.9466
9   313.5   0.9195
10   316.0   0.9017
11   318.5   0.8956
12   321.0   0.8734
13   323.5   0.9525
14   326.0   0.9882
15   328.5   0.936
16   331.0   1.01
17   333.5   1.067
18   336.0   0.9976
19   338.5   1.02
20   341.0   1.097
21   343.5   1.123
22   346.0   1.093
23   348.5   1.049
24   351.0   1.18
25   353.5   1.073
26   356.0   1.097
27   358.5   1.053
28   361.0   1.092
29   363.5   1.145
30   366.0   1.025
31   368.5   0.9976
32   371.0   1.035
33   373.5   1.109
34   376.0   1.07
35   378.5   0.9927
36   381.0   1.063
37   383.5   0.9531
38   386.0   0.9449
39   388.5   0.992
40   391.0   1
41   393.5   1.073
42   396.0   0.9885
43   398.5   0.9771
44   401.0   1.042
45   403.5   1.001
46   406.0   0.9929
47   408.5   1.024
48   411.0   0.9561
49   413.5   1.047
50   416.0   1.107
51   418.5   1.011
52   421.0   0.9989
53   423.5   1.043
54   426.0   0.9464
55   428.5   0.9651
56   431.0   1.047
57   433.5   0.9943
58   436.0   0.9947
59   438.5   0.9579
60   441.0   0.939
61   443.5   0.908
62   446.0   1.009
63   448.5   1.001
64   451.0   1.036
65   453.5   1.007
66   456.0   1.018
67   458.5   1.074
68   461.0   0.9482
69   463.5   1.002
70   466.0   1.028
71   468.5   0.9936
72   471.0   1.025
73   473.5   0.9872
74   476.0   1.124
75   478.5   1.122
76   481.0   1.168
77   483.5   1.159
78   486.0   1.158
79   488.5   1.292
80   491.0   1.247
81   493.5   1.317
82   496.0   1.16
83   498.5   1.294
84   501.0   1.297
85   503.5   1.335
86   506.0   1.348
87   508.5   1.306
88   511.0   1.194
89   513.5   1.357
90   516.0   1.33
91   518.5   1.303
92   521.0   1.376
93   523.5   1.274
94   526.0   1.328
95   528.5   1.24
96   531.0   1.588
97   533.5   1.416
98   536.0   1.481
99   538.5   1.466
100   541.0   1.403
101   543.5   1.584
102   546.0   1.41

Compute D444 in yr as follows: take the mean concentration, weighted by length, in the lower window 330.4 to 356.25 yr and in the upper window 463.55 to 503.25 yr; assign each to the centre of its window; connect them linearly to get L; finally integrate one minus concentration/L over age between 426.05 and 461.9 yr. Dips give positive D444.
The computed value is 4.51 yr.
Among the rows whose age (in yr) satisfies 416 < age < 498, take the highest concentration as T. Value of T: 1.317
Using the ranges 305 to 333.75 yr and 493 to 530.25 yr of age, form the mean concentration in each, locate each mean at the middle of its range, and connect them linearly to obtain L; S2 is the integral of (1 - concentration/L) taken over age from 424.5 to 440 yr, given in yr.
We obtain 2.34 yr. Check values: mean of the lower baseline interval 0.958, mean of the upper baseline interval 1.3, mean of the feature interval 0.984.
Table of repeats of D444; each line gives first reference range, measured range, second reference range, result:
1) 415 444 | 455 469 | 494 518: 1.4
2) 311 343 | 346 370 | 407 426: -2.2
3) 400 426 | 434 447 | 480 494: 1.5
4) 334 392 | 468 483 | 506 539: 2.2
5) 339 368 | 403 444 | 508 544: 7.0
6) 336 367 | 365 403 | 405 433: 1.2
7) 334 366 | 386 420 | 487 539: 4.3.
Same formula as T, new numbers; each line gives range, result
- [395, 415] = 1.047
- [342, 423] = 1.18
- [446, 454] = 1.036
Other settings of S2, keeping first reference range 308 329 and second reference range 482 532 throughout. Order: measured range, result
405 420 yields 1.2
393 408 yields 1.1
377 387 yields 0.6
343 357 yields -1.5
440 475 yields 5.8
